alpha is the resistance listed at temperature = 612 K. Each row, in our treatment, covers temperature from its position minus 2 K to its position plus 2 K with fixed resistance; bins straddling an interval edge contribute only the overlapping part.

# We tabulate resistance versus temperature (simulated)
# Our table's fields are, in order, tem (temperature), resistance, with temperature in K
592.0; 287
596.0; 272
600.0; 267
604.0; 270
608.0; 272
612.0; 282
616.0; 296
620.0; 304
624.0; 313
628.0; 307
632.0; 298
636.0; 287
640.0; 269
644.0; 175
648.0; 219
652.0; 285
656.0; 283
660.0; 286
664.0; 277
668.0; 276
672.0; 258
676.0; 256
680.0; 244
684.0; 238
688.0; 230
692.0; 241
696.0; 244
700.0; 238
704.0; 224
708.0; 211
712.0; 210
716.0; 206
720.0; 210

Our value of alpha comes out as 282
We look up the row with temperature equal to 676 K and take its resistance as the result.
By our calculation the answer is 256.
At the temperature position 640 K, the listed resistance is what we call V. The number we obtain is 269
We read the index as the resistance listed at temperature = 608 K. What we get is 272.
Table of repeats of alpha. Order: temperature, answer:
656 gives 283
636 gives 287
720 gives 210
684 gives 238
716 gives 206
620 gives 304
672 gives 258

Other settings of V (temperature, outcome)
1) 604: 270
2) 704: 224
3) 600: 267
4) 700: 238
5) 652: 285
